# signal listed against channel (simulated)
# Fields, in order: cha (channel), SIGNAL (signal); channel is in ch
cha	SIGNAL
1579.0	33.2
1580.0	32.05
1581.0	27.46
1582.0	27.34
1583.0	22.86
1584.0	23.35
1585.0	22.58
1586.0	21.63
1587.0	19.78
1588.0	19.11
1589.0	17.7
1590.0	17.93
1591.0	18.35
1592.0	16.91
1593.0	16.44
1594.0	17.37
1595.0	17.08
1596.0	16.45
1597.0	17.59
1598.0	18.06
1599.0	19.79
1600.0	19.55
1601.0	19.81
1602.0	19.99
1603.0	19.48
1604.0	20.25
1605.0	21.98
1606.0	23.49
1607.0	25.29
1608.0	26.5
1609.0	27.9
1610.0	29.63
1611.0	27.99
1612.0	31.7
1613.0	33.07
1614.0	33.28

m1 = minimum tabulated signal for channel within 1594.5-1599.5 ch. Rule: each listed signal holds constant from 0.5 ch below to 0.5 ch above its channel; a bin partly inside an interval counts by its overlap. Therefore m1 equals 16.45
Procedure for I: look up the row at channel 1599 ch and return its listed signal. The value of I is 19.79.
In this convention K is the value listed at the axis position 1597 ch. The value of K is 17.59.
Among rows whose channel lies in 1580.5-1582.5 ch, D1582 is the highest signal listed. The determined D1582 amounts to 27.46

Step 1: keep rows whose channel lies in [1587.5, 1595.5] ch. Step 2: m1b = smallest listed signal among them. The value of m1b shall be 16.44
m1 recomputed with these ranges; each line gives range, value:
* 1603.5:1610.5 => 20.25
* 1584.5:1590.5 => 17.7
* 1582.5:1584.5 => 22.86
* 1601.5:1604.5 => 19.48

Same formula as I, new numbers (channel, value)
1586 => 21.63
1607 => 25.29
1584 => 23.35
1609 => 27.9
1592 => 16.91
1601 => 19.81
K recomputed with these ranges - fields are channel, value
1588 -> 19.11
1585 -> 22.58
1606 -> 23.49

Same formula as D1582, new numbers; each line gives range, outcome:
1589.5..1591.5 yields 18.35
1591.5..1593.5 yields 16.91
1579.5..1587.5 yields 32.05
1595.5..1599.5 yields 19.79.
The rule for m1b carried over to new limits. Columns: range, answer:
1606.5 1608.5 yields 25.29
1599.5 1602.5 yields 19.55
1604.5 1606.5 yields 21.98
